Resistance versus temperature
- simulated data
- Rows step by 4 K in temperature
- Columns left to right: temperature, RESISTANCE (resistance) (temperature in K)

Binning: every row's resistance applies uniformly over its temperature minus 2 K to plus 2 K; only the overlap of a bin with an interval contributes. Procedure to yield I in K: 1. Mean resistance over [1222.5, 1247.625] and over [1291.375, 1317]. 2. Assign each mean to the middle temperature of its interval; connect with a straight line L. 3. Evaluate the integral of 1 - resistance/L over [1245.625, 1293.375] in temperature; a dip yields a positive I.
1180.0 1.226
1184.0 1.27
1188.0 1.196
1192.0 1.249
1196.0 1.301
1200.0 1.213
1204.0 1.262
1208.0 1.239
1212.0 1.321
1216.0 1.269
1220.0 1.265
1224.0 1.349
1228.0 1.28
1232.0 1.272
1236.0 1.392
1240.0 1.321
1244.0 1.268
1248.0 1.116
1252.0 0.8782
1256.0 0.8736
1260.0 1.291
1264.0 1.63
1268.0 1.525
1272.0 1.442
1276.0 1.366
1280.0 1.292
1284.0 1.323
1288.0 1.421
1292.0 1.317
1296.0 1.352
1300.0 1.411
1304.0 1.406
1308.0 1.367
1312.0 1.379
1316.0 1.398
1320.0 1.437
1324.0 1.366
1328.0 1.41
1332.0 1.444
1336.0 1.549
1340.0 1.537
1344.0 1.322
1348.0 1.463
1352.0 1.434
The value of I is 1.8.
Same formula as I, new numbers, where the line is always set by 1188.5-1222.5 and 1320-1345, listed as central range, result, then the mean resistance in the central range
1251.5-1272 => 0.89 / 1.29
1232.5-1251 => 0.86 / 1.25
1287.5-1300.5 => 0.21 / 1.37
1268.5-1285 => -0.12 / 1.37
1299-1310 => 0.07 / 1.39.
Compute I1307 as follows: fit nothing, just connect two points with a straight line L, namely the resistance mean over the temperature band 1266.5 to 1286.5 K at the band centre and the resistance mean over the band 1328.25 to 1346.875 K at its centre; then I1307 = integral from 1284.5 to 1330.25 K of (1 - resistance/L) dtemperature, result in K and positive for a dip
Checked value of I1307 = 1.2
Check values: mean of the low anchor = 1.39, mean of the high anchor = 1.46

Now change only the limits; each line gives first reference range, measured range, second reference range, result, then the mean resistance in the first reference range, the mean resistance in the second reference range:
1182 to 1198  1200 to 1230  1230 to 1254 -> -1.15 K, 1.25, 1.21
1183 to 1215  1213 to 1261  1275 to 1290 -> 3.04 K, 1.26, 1.35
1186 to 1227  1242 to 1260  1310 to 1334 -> 3.51 K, 1.27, 1.41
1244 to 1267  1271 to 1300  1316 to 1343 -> -1.57 K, 1.18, 1.45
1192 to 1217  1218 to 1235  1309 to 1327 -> -0.09 K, 1.27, 1.39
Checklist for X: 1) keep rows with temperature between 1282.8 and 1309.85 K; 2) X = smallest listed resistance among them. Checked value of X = 1.317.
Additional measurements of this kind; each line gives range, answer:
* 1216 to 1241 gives 1.265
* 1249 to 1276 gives 0.8736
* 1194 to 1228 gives 1.213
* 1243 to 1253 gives 0.8782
